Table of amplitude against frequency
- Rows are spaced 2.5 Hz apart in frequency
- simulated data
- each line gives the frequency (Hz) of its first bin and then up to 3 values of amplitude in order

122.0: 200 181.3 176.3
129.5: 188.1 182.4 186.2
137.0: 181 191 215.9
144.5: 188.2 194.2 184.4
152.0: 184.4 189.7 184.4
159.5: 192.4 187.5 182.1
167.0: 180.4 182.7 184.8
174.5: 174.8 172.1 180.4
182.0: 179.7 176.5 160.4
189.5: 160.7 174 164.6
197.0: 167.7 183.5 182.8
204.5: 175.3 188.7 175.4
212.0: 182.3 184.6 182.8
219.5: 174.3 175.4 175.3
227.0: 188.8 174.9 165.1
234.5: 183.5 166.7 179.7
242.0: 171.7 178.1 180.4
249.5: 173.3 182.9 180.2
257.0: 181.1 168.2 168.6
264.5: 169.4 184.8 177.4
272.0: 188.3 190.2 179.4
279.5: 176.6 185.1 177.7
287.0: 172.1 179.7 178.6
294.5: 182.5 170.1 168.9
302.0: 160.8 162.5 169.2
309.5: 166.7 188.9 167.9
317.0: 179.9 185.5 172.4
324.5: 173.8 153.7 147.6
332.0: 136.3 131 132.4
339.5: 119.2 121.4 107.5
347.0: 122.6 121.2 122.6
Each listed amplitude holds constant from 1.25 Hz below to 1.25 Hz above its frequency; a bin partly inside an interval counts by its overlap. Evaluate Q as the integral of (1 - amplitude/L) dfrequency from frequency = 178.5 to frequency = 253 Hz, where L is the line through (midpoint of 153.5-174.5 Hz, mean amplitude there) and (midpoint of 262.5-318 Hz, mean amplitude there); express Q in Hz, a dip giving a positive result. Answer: 2.0 Hz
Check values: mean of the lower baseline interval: 185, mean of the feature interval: 176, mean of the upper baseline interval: 176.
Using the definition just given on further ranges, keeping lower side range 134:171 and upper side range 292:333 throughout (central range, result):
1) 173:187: 0.7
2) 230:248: 0.3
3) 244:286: -1.1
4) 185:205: 1.3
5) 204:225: 0.1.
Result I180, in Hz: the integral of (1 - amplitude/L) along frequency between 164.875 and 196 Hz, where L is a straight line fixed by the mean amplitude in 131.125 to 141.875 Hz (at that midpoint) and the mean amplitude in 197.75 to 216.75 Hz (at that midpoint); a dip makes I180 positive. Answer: 1.6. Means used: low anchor 188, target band 174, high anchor 181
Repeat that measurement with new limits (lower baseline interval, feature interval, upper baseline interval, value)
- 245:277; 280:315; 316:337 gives -1.37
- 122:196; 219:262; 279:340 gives -0.69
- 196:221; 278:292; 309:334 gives -0.63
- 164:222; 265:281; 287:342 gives -1.41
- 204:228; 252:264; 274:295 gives 0.33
